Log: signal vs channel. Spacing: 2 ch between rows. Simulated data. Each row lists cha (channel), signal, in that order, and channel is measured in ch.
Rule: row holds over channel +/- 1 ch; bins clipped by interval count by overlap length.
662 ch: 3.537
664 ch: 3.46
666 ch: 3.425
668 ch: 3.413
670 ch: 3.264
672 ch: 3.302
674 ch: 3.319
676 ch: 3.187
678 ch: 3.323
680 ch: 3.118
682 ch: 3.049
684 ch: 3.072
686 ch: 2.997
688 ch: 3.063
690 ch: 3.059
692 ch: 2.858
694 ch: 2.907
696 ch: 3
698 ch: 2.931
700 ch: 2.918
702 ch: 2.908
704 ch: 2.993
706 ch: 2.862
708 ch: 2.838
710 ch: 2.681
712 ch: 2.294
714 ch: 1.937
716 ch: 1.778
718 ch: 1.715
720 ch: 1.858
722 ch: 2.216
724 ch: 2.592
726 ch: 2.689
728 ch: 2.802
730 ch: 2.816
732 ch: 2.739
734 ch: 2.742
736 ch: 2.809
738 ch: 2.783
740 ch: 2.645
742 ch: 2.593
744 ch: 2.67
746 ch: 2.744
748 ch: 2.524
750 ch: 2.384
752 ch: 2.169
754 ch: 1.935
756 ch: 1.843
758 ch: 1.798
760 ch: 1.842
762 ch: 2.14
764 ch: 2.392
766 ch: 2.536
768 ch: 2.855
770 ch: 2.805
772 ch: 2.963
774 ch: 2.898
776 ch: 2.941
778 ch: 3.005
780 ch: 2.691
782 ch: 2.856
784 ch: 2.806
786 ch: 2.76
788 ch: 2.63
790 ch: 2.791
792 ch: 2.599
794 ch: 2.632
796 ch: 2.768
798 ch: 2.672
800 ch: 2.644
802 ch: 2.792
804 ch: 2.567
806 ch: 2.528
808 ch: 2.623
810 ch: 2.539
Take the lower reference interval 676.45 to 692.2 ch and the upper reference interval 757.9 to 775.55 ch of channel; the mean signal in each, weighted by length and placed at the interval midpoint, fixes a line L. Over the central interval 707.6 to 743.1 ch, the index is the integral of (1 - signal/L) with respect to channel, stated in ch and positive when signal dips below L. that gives 4.1 ch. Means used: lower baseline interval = 3.08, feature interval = 2.47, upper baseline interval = 2.52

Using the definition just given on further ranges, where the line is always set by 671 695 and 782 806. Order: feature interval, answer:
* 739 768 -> 5.4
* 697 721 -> 4.3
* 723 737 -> 0.9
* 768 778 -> -0.5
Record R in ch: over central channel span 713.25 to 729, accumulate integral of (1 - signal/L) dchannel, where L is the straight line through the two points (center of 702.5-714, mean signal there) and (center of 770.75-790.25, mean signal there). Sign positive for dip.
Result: 2.9 ch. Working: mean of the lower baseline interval 2.67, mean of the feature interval 2.2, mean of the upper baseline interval 2.84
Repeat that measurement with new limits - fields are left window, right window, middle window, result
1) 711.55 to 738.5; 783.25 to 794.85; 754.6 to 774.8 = 1.6 ch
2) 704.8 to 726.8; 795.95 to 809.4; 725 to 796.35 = -3.2 ch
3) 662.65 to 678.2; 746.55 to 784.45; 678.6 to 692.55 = 0.7 ch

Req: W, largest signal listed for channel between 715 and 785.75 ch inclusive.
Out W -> 3.005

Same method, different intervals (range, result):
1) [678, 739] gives 3.323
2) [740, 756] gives 2.744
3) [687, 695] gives 3.063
